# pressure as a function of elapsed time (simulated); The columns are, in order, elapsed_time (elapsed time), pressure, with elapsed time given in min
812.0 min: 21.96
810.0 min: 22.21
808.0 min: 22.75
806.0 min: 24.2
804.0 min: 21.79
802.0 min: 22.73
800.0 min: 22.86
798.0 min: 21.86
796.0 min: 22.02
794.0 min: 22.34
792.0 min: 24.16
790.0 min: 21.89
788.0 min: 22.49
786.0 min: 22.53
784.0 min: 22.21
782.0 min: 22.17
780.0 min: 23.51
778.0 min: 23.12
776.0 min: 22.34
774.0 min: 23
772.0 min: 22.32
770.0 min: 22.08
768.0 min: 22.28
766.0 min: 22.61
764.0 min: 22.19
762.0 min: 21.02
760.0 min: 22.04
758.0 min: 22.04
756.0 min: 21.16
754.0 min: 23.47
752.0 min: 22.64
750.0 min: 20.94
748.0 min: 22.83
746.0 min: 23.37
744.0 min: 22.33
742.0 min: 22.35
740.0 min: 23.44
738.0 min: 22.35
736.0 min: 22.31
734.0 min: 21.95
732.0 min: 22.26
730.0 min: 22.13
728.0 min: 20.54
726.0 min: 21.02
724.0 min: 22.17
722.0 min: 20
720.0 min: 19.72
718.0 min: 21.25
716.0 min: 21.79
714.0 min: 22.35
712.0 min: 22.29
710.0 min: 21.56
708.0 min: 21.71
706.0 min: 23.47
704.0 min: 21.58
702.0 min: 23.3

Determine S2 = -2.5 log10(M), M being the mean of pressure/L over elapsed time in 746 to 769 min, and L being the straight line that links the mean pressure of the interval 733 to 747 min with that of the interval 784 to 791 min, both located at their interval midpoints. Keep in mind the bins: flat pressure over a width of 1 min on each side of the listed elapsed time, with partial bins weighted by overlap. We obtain 0.02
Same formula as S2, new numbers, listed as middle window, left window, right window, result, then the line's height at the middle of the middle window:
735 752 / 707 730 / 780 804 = -0.04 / 21.7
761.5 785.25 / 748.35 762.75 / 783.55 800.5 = -0.01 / 22.2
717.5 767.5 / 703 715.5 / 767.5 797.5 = 0.02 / 22.3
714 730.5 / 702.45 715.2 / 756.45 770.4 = 0.05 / 22.2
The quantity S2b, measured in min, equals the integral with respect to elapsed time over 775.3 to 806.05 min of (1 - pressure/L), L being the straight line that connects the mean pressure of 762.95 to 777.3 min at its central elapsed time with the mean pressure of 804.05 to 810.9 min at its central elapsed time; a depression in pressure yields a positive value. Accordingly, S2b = 0.11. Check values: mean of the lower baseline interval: 22.4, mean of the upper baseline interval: 22.9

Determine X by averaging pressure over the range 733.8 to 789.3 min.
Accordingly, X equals 22.4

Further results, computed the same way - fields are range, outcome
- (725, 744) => 22.1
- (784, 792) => 22.5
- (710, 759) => 21.9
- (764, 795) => 22.6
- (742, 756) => 22.5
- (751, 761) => 22.3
